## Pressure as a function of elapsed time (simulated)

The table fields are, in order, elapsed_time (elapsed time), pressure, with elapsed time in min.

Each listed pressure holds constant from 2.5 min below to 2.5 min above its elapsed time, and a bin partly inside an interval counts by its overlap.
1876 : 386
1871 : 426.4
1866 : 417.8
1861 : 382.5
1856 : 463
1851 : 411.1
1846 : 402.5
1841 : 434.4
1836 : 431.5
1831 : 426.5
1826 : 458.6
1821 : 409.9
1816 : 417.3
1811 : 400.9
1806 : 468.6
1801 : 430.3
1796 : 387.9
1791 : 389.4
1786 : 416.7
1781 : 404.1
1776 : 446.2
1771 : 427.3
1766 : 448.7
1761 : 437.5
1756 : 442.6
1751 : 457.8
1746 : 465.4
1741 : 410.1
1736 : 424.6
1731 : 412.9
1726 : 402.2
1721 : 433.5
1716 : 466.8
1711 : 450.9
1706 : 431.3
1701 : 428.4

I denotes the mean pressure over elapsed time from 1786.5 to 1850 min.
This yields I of 421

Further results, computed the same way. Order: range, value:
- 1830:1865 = 421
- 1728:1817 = 427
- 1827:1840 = 433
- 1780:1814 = 414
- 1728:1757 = 435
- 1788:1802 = 400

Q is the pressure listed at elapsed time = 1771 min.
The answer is 427.3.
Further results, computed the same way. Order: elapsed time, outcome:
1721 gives 433.5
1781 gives 404.1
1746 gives 465.4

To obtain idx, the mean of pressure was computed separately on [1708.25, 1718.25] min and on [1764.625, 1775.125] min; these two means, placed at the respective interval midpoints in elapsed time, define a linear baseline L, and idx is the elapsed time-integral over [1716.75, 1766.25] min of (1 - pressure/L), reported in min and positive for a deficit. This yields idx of 1.5 min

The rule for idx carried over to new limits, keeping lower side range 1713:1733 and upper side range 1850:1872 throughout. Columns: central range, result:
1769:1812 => 0.57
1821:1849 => -0.42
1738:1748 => -0.17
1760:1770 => -0.34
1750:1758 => -0.40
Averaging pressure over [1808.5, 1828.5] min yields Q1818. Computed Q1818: 422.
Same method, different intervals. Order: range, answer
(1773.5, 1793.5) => 414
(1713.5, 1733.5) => 429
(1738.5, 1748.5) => 438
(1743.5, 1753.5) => 462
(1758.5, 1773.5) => 438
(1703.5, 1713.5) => 441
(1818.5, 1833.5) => 432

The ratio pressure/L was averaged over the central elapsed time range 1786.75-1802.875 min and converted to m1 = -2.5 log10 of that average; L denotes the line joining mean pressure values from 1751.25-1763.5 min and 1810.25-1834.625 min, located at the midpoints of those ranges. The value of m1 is 0.077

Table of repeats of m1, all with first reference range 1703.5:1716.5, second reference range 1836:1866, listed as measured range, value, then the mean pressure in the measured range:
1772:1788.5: 0.027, 423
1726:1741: 0.071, 415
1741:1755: -0.026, 450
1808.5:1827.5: 0.016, 420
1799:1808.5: -0.053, 450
